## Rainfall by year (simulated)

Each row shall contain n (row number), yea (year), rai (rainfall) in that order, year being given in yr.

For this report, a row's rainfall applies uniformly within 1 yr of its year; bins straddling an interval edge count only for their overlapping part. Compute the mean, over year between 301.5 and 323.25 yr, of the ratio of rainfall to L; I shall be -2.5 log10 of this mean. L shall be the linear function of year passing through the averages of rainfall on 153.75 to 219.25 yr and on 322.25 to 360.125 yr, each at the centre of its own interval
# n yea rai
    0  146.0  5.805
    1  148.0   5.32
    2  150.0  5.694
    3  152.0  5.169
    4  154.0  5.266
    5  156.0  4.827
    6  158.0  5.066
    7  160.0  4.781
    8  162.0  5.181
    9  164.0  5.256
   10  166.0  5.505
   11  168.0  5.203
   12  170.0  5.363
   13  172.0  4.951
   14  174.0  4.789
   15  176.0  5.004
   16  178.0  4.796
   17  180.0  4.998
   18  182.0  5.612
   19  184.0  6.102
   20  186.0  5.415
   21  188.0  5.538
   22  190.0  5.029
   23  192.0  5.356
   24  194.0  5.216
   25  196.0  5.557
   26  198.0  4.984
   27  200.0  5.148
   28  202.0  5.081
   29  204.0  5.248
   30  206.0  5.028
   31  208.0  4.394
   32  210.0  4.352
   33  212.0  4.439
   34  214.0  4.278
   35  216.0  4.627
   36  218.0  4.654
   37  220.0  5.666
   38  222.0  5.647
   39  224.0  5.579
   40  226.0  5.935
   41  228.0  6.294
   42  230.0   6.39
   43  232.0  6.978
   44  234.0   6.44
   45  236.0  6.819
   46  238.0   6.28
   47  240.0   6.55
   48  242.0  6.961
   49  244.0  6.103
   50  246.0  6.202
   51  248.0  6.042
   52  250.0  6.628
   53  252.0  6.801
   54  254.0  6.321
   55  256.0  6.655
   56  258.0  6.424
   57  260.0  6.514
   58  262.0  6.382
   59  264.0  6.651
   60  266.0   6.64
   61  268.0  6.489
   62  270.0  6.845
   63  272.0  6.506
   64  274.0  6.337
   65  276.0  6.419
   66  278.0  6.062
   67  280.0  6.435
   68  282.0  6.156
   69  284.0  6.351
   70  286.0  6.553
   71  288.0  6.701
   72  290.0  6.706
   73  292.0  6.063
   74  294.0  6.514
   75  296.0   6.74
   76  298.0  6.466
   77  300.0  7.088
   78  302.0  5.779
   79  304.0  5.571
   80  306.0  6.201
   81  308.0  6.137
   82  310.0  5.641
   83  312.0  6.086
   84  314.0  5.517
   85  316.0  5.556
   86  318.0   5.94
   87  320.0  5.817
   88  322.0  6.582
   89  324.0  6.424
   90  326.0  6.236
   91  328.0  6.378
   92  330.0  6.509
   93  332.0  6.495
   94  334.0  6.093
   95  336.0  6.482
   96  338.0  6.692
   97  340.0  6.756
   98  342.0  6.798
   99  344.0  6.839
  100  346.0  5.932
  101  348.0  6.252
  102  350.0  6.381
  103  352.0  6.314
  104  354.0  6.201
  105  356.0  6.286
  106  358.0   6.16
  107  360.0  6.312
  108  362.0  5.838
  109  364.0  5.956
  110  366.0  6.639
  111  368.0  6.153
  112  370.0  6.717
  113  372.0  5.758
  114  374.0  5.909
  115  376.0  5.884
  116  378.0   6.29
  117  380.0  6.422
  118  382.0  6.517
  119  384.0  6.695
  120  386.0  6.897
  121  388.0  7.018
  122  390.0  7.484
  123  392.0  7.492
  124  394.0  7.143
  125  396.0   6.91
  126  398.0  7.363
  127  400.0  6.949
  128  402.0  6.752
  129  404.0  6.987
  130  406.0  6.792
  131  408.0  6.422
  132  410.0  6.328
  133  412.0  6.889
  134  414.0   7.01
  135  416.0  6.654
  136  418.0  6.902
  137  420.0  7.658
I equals 0.05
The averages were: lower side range 5.06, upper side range 6.4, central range 5.9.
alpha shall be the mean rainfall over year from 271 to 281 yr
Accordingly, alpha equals 6.35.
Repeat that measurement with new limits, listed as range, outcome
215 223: 5.15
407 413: 6.55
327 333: 6.46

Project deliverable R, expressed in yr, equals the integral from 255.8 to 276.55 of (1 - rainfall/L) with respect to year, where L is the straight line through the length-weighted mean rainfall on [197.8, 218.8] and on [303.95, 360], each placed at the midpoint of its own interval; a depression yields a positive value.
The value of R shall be -4.2 yr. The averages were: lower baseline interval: 4.74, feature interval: 6.53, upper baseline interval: 6.24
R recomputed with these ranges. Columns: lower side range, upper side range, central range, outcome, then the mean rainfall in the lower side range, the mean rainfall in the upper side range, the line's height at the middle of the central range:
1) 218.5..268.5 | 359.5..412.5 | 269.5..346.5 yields 1.8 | 6.36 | 6.61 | 6.47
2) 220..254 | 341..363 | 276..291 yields -0.2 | 6.33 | 6.3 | 6.32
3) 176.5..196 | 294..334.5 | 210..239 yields -0.4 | 5.34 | 6.17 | 5.59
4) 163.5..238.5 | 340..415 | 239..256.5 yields -2.4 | 5.36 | 6.56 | 5.68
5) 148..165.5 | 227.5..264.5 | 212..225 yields 2.3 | 5.17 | 6.5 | 6.09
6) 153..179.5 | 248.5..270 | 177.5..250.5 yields 3.3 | 5.07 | 6.55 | 5.83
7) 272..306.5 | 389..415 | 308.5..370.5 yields 3.6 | 6.37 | 6.96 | 6.63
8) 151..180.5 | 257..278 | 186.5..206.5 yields 1.0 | 5.08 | 6.5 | 5.51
